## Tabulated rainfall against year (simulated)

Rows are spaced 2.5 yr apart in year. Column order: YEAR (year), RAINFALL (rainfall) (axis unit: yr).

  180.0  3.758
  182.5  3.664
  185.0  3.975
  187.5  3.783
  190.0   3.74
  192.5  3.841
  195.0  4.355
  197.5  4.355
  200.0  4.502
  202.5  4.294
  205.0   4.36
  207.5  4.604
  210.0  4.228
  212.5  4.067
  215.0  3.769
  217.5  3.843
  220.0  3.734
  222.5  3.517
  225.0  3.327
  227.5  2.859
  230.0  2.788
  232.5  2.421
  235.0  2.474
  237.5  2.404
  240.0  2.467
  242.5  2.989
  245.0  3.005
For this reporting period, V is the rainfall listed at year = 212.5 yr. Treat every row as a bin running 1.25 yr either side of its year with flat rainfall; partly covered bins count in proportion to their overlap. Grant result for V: 4.067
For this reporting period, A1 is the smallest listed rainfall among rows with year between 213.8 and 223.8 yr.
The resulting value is 3.517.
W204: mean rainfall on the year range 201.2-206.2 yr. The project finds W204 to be 4.33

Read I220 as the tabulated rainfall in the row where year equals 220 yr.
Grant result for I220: 3.734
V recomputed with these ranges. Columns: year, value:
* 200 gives 4.502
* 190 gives 3.74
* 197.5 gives 4.355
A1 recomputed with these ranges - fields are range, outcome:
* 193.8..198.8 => 4.355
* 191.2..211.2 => 3.841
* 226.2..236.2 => 2.421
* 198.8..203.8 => 4.294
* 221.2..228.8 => 2.859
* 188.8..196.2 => 3.74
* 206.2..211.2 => 4.228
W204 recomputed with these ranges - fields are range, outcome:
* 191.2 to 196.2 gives 4.09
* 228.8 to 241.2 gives 2.51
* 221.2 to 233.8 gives 2.98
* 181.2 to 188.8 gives 3.81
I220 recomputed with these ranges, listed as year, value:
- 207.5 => 4.604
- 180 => 3.758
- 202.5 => 4.294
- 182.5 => 3.664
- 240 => 2.467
